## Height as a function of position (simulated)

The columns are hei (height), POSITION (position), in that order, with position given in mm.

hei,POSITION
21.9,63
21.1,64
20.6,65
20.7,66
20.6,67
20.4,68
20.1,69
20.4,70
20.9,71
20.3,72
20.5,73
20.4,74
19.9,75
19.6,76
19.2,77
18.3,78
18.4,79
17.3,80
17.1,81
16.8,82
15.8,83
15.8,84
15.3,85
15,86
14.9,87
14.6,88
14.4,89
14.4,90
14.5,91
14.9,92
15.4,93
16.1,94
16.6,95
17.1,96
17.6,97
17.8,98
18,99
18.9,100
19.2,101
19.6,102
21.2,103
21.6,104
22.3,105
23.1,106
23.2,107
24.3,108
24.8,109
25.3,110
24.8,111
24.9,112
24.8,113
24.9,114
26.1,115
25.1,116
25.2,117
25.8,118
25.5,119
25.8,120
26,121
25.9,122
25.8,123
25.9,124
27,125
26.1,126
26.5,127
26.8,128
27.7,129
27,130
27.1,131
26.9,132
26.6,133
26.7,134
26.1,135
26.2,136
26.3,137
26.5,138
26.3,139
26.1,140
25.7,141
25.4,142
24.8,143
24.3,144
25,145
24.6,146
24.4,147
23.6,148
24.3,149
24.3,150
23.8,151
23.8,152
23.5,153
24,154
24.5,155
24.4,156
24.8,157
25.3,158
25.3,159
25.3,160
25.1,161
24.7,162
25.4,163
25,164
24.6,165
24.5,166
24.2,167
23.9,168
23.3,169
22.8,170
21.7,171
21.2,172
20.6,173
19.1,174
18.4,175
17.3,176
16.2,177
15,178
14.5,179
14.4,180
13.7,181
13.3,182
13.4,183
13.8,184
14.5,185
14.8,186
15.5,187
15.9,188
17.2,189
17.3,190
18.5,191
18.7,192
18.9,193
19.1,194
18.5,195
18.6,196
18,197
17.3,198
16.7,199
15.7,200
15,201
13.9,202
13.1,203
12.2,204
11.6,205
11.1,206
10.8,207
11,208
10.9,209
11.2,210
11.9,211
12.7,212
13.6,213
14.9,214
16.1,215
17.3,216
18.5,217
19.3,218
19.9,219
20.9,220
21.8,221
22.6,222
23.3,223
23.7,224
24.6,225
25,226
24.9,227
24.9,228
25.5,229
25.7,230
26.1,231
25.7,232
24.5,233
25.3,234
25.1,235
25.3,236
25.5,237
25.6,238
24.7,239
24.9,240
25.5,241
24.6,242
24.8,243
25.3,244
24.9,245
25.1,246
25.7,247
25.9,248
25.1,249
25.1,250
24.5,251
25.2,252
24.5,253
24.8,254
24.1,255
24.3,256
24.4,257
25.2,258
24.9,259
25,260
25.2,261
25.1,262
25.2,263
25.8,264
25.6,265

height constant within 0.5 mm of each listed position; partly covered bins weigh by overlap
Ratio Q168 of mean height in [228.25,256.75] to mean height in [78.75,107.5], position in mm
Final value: 1.44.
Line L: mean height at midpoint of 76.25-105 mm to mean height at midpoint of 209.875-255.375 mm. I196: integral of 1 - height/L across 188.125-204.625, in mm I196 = 3.6 mm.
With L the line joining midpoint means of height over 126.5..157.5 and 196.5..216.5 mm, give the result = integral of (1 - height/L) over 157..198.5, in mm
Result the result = -0.9 mm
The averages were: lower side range 25.4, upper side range 13.8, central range 19.5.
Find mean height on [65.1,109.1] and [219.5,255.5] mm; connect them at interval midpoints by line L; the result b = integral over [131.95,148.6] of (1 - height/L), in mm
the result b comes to -3.9 mm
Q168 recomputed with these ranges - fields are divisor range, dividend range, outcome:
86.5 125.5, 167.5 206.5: 0.79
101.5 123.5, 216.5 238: 0.98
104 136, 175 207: 0.61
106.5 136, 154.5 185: 0.80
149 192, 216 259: 1.19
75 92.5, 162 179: 1.30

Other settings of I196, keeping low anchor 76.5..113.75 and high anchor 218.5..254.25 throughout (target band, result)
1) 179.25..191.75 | 4.0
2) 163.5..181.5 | 1.6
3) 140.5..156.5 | -2.6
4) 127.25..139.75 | -3.9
